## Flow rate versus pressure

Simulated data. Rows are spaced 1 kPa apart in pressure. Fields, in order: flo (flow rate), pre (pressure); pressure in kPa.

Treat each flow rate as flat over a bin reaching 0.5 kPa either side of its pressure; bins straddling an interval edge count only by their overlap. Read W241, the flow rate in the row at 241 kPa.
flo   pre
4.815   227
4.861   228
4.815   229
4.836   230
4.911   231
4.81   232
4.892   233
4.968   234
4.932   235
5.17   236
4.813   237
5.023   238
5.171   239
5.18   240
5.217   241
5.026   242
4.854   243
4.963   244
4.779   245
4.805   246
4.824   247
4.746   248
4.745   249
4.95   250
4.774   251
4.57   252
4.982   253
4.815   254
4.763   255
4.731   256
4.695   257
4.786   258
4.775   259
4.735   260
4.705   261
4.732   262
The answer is 5.217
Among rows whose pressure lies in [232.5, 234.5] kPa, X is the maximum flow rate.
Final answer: 4.968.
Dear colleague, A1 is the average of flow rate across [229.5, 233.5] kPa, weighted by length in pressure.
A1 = 4.86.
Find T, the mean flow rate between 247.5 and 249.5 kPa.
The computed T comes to 4.75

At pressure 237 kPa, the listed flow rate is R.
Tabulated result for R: 4.813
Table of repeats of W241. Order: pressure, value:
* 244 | 4.963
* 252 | 4.57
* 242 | 5.026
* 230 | 4.836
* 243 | 4.854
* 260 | 4.735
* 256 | 4.731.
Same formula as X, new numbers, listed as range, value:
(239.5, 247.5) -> 5.217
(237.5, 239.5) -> 5.171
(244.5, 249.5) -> 4.824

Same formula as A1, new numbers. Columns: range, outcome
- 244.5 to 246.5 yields 4.79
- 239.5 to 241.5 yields 5.2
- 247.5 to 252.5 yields 4.76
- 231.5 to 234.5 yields 4.89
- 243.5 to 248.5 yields 4.82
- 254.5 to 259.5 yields 4.75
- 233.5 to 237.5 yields 4.97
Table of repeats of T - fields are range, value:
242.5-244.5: 4.91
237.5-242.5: 5.12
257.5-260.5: 4.77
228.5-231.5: 4.85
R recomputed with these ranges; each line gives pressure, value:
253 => 4.982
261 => 4.705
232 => 4.81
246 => 4.805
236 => 5.17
